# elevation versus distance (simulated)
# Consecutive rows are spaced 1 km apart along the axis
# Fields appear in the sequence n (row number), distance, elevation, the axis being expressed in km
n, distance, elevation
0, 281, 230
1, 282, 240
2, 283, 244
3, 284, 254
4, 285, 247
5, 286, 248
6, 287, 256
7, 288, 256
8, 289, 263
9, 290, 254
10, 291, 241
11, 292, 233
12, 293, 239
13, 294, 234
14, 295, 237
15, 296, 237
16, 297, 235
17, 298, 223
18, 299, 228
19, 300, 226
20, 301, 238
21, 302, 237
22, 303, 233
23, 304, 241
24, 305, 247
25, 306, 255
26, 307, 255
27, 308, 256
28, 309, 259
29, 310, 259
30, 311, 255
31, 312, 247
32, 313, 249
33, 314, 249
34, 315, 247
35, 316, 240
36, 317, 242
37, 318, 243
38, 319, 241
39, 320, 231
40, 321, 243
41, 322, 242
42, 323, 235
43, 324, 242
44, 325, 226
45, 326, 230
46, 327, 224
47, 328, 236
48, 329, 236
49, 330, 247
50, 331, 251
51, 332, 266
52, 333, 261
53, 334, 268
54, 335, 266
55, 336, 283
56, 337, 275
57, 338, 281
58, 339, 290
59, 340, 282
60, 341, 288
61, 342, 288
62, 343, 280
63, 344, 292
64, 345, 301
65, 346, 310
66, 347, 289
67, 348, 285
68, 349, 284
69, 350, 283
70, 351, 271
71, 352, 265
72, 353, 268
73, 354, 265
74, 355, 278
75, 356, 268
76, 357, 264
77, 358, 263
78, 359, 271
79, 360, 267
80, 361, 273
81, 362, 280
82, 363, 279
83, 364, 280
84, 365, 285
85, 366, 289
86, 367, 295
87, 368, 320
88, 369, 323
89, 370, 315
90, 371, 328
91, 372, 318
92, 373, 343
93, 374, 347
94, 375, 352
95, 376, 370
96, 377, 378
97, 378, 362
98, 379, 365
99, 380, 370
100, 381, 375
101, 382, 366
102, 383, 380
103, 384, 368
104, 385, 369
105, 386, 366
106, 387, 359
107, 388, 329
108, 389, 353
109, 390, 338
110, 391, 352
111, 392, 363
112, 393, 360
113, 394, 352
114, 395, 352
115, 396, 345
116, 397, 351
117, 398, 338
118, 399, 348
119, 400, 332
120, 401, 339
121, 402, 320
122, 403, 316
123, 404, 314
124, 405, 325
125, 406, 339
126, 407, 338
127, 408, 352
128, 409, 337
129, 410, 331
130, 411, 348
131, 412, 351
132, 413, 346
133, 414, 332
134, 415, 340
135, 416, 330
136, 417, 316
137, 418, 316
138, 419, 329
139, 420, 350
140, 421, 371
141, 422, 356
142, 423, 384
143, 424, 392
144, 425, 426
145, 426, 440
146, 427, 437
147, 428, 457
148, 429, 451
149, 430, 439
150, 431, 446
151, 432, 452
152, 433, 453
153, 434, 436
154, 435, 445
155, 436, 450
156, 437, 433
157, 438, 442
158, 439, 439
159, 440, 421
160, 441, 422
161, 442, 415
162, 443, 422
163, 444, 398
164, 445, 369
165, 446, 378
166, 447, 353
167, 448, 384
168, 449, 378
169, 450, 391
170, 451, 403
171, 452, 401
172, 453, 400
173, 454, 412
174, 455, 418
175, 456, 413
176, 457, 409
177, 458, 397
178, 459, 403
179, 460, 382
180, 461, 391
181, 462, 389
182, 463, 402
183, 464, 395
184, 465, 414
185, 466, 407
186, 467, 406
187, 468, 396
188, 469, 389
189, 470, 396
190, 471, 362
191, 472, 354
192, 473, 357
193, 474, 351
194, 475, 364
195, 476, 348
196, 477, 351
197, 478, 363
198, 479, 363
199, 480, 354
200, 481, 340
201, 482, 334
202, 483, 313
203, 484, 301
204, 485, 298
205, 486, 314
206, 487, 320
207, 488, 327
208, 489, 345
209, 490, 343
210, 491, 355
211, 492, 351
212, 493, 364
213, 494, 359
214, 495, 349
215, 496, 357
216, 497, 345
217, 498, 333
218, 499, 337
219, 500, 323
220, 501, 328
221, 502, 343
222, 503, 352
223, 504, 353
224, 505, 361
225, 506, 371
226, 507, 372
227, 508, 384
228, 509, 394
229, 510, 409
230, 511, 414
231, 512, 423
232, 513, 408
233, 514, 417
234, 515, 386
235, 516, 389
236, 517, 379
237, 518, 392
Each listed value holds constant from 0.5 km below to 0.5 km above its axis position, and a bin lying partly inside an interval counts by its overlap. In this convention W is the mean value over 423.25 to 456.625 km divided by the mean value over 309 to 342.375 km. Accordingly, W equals 1.65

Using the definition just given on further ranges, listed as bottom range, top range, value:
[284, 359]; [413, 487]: 1.51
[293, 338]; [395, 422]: 1.38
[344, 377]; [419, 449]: 1.40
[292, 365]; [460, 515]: 1.41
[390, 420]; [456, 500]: 1.07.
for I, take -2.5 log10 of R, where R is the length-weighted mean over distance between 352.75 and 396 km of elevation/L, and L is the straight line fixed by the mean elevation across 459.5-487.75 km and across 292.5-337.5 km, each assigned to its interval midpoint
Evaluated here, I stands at -0.13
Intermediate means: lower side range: 245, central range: 326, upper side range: 362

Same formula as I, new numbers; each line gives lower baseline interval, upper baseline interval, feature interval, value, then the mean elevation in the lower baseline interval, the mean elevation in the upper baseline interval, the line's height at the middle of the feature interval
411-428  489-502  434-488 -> -0.09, 366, 345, 355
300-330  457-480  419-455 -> -0.17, 242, 381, 353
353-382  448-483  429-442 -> -0.21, 312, 382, 361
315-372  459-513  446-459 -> -0.16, 270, 362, 341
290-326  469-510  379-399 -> -0.23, 241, 349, 290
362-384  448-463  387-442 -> -0.02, 335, 399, 367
